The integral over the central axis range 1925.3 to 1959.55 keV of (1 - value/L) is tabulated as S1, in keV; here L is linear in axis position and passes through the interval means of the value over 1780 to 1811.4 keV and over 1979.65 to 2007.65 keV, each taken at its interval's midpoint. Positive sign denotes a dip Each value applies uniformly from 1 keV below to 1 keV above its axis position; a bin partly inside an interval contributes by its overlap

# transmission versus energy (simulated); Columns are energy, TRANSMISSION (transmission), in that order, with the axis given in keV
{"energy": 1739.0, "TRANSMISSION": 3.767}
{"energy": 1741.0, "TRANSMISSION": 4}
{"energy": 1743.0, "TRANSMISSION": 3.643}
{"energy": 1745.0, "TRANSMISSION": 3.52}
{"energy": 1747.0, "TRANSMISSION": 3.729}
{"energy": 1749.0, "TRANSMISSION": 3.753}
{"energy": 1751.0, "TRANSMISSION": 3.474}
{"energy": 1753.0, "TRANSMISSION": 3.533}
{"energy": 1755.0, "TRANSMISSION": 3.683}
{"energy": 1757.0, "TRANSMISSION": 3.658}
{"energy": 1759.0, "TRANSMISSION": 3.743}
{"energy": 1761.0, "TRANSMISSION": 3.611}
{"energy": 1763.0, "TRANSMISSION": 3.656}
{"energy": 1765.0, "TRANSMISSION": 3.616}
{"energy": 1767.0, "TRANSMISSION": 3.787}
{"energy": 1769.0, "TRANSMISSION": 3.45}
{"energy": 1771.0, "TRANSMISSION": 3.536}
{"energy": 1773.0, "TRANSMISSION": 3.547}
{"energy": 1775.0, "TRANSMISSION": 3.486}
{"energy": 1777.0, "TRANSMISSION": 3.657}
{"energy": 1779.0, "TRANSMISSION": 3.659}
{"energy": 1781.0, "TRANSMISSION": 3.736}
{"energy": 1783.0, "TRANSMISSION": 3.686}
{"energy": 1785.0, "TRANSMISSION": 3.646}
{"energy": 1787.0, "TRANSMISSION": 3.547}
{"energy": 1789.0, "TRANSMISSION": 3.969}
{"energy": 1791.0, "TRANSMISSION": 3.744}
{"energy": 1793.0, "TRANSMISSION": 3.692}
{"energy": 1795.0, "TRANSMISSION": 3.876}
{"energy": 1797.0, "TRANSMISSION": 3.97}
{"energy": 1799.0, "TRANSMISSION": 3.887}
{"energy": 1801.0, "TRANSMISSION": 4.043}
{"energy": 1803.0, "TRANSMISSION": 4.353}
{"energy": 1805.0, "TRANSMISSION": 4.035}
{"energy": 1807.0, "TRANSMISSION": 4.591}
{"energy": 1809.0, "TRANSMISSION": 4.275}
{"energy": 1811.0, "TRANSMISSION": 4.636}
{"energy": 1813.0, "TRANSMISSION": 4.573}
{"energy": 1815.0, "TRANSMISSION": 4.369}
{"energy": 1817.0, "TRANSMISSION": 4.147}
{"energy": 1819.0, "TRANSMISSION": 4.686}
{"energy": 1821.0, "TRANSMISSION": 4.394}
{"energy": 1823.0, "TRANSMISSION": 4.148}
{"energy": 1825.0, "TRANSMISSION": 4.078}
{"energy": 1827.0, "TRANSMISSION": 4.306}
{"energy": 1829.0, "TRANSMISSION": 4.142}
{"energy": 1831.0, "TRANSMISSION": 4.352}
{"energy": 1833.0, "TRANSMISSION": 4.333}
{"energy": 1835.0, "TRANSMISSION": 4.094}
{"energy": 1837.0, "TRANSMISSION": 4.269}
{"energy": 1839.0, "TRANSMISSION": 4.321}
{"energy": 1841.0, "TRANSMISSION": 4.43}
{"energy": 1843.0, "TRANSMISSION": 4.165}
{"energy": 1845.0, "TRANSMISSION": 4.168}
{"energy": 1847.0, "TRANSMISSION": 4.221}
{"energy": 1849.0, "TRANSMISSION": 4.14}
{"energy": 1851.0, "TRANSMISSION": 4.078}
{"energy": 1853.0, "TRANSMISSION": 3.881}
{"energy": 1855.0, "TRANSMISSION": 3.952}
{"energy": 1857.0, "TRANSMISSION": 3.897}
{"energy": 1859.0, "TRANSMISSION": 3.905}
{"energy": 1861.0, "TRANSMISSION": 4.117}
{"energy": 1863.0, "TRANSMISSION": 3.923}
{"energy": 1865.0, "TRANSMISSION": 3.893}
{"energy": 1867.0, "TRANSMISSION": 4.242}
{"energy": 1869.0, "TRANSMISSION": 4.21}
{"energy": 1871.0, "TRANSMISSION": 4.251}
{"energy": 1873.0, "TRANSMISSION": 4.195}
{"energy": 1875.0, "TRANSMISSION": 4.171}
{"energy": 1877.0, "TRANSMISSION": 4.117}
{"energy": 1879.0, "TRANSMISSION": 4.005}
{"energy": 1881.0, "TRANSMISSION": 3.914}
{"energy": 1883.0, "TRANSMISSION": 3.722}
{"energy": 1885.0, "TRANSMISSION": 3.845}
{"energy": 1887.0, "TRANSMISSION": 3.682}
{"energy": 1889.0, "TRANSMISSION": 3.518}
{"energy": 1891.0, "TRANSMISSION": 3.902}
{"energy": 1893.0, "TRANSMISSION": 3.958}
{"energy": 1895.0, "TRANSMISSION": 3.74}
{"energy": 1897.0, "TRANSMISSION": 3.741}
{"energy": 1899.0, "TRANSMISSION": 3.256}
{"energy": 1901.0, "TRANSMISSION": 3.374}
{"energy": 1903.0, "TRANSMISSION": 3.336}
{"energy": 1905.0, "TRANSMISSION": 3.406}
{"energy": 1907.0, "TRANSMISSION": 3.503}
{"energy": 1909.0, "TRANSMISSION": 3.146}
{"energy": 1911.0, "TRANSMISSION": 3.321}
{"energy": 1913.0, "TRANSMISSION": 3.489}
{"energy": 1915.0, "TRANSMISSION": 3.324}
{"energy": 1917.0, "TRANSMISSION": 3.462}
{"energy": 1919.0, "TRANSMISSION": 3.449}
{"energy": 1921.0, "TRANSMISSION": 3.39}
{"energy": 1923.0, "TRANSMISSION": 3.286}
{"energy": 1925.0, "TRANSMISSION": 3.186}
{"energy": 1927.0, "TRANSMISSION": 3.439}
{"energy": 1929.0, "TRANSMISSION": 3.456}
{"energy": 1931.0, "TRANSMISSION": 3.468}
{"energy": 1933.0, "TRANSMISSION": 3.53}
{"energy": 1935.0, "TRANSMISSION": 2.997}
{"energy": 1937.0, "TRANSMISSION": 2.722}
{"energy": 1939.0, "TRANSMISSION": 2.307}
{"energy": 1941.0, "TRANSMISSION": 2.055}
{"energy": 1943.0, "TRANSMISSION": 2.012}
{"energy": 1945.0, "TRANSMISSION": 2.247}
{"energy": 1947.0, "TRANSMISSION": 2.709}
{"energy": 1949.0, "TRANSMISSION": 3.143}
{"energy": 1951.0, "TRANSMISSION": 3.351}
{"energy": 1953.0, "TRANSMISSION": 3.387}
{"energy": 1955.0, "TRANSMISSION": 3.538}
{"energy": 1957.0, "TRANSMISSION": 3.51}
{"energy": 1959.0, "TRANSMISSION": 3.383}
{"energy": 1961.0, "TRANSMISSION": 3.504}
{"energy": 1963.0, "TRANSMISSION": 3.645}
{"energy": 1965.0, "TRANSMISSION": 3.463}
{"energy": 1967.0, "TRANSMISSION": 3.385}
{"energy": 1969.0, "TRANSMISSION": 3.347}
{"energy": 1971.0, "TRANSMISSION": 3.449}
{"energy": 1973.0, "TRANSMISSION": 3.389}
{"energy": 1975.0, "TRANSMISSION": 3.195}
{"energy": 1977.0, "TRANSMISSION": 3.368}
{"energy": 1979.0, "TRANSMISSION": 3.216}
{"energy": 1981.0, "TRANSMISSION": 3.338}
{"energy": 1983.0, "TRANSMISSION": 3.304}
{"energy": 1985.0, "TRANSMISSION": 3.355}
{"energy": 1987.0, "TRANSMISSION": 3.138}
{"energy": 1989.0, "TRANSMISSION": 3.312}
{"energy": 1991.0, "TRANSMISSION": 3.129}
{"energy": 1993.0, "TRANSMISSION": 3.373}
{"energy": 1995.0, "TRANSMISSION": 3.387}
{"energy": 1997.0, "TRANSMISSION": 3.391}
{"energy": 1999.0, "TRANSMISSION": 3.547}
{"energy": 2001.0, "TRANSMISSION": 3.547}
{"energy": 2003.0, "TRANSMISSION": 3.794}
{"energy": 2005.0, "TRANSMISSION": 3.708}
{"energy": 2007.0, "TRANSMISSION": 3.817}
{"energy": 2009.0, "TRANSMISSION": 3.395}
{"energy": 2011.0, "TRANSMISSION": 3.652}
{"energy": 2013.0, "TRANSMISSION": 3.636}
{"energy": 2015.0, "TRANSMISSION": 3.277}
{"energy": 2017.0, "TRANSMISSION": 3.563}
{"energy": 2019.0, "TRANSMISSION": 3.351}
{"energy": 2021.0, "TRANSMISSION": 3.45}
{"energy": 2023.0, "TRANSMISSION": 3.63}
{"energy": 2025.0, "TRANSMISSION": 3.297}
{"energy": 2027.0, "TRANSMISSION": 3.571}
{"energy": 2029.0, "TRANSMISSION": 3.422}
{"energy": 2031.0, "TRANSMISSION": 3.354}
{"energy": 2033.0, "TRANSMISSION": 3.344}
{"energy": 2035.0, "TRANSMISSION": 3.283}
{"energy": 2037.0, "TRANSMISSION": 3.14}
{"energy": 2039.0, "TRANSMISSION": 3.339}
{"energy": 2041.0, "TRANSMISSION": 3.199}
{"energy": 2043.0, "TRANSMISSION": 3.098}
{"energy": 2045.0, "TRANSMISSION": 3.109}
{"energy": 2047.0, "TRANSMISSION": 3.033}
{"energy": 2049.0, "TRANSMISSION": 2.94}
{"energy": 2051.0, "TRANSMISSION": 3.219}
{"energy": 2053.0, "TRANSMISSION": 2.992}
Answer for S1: 5.3 keV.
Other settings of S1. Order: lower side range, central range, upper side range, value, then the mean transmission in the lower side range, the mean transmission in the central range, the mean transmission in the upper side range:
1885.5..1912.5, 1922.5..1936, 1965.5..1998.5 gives 0.5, 3.53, 3.34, 3.32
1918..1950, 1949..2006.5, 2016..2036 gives -4.1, 2.96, 3.41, 3.43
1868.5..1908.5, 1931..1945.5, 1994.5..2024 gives 4.2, 3.78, 2.63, 3.55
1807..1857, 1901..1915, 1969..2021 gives 1.8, 4.26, 3.36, 3.42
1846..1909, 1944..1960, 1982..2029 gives 2.1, 3.86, 3.16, 3.46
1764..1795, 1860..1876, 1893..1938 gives -3.0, 3.66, 4.13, 3.38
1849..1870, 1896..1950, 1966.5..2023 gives 8.7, 4.02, 3.14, 3.43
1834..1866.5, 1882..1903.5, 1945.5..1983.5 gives 0.9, 4.09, 3.65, 3.33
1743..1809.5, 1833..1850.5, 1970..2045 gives -2.7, 3.76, 4.23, 3.4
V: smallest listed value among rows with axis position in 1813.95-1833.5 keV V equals 4.078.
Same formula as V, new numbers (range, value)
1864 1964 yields 2.012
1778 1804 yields 3.547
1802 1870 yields 3.881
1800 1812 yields 4.035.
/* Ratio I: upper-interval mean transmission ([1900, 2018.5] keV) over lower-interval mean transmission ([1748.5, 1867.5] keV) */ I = 0.8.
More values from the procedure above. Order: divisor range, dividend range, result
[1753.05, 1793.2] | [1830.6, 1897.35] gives 1.11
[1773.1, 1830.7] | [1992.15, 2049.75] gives 0.84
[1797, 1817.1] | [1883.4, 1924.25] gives 0.82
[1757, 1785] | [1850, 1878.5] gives 1.12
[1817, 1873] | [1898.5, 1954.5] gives 0.75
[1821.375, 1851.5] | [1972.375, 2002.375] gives 0.79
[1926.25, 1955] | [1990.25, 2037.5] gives 1.18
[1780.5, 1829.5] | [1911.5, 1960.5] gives 0.76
